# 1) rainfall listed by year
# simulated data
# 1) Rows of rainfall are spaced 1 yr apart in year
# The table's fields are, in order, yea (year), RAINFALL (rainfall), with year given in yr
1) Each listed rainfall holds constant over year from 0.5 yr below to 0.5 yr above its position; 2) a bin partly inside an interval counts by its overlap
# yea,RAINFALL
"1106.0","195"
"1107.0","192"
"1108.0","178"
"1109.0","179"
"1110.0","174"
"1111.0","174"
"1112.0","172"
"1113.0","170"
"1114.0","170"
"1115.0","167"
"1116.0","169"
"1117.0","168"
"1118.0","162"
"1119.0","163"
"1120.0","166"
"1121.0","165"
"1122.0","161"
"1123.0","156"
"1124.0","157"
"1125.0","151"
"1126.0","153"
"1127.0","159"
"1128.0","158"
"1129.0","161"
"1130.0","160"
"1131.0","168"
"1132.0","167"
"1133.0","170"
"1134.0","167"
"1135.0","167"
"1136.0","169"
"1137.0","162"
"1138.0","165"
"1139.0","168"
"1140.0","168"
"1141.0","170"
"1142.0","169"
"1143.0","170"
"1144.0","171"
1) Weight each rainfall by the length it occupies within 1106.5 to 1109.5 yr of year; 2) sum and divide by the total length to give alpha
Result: 183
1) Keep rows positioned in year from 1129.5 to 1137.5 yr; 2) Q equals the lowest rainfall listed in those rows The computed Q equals 160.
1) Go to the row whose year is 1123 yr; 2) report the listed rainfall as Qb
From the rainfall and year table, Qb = 156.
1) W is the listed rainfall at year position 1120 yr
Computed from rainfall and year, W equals 166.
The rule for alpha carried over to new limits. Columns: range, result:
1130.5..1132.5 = 168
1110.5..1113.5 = 172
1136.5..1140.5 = 166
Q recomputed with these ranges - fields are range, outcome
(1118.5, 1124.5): 156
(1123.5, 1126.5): 151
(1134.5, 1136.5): 167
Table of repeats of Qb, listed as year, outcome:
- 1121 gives 165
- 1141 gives 170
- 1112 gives 172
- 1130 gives 160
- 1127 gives 159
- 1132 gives 167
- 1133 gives 170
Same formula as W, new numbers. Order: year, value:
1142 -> 169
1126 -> 153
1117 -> 168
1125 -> 151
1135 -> 167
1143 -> 170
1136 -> 169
